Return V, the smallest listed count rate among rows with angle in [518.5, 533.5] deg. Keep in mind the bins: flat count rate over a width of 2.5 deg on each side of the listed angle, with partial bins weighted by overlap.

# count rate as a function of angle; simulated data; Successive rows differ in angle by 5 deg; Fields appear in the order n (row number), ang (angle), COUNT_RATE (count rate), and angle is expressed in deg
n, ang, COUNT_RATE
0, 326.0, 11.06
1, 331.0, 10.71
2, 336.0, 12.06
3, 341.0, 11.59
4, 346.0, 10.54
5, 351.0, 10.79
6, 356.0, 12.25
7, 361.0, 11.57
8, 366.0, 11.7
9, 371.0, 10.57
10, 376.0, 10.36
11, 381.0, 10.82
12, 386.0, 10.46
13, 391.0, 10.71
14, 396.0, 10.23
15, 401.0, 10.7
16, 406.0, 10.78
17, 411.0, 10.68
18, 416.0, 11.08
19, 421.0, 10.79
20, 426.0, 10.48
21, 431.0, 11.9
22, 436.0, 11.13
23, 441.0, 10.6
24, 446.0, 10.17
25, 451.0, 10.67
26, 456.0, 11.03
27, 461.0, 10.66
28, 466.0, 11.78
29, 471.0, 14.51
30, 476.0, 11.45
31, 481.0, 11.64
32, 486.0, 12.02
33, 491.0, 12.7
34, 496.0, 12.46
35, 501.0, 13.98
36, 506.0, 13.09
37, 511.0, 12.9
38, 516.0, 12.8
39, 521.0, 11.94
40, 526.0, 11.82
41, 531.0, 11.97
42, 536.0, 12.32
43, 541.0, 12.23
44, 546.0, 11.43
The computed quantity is 11.82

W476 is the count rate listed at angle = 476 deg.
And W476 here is 11.45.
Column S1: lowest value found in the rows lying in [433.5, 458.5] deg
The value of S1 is 10.17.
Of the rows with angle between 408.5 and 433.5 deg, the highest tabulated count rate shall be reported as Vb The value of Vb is 11.9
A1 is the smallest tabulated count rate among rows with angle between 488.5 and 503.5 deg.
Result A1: 12.46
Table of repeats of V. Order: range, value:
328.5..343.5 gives 10.71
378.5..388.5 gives 10.46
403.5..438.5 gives 10.48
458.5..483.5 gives 10.66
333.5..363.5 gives 10.54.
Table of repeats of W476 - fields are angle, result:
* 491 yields 12.7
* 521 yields 11.94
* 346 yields 10.54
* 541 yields 12.23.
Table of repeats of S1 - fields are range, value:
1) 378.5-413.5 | 10.23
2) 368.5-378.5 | 10.36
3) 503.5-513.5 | 12.9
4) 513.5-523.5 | 11.94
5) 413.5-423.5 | 10.79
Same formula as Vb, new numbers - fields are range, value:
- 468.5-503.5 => 14.51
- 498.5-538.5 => 13.98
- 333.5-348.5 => 12.06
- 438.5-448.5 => 10.6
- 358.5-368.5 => 11.7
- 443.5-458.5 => 11.03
